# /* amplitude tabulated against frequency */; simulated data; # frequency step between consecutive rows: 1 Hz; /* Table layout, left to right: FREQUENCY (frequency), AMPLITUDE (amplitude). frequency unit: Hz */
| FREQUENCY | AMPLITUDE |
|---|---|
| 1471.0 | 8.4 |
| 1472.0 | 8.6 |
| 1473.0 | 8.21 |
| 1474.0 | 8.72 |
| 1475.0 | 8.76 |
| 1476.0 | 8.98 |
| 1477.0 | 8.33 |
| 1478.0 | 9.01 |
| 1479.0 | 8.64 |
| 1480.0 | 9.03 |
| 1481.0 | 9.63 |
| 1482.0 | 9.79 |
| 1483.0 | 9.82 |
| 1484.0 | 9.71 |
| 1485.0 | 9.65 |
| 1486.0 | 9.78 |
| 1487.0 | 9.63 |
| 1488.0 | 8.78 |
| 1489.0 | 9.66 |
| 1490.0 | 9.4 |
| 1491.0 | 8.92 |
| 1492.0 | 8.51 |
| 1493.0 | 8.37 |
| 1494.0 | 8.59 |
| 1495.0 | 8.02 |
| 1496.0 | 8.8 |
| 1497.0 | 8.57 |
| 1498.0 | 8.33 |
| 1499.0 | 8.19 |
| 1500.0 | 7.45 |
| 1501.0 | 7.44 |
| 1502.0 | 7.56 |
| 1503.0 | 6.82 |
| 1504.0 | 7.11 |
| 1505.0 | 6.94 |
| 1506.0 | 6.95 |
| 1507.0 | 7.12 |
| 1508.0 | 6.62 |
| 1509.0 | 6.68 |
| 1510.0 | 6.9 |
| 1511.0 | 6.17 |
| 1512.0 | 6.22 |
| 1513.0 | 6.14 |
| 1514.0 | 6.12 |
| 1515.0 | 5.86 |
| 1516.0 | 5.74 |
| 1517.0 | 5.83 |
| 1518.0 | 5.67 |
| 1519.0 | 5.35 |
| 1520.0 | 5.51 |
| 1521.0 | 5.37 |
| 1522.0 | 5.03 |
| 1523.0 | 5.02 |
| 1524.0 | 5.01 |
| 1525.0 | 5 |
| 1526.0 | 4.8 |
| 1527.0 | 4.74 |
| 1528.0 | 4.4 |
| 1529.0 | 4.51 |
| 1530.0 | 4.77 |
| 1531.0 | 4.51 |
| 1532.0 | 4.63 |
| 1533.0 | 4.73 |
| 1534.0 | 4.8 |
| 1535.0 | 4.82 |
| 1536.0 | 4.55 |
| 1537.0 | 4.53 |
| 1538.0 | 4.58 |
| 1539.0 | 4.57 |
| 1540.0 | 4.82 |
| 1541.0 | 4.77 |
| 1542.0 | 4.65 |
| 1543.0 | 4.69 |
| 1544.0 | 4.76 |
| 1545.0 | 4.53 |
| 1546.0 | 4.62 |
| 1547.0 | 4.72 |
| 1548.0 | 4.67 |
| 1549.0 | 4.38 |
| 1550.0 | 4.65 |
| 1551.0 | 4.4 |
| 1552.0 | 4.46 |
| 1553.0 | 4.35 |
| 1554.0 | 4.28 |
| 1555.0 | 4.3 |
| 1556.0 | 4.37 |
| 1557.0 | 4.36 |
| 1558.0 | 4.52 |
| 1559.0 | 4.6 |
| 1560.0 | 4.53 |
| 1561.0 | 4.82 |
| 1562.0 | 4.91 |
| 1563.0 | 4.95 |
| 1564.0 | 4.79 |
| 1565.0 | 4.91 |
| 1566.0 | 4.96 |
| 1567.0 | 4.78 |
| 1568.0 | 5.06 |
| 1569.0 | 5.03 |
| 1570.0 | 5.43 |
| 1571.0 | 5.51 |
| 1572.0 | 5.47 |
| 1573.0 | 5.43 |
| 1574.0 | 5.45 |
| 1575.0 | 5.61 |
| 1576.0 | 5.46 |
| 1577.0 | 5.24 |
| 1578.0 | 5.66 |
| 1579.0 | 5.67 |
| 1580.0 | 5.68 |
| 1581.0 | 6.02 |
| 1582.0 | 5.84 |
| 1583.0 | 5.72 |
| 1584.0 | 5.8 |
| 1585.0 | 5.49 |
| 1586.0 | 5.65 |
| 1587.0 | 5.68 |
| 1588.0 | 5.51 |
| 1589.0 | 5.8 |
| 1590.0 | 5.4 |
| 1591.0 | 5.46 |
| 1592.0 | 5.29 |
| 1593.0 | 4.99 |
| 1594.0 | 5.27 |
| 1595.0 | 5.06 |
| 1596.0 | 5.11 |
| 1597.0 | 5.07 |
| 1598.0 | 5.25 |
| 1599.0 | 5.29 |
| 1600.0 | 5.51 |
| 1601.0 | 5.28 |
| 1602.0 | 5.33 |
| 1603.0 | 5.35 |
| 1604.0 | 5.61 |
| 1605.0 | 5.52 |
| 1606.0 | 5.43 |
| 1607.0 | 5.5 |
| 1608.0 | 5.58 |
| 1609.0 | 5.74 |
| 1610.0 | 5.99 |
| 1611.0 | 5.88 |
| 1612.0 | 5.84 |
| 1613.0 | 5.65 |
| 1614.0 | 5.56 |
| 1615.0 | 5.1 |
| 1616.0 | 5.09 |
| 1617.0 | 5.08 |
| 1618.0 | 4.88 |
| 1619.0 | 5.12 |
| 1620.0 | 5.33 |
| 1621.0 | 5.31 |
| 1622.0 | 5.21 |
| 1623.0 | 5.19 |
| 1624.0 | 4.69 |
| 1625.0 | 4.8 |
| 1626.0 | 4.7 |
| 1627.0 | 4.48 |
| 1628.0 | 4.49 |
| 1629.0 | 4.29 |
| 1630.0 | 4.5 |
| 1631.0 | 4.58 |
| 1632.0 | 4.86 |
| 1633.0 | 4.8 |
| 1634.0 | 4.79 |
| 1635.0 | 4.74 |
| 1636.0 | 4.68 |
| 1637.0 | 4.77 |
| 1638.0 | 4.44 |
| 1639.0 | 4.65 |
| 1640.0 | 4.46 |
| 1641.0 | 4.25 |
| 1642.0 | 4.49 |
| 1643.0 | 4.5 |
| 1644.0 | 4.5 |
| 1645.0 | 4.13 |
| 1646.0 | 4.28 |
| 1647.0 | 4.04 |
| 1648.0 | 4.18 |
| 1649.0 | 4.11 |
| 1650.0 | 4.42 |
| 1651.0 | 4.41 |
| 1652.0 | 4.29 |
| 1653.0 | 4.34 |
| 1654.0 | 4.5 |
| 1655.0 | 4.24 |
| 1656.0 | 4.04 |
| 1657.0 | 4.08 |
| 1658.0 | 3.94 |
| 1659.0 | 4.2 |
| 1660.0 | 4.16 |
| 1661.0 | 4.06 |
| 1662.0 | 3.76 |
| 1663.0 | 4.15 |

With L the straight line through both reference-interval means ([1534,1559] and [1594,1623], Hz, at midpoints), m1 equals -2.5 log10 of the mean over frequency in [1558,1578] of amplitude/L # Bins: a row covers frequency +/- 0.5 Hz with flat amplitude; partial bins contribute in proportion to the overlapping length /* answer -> -0.06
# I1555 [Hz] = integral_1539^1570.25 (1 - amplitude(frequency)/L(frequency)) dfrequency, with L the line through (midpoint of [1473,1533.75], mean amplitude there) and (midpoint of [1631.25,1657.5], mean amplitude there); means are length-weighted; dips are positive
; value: 7.6 Hz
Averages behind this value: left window 7.2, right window 4.42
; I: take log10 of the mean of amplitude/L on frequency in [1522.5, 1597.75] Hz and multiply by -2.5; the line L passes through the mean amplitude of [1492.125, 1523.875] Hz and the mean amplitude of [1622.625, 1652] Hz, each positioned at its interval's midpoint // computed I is 0.17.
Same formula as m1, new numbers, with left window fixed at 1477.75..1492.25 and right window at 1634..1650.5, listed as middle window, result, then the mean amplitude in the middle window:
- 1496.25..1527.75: 0.32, 6.34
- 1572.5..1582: 0.16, 5.59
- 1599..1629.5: 0.01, 5.25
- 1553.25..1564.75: 0.46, 4.59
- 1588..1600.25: 0.12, 5.3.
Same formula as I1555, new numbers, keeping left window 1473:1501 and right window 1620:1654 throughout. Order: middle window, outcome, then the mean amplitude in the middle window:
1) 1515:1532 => 5.98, 5.09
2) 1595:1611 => 0.29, 5.44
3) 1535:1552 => 6.18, 4.62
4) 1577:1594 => 1.32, 5.58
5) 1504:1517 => 2.79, 6.46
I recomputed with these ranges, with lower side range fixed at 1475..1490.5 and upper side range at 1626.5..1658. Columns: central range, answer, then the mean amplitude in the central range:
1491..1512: 0.158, 7.56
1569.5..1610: 0.099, 5.49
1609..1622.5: -0.034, 5.4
